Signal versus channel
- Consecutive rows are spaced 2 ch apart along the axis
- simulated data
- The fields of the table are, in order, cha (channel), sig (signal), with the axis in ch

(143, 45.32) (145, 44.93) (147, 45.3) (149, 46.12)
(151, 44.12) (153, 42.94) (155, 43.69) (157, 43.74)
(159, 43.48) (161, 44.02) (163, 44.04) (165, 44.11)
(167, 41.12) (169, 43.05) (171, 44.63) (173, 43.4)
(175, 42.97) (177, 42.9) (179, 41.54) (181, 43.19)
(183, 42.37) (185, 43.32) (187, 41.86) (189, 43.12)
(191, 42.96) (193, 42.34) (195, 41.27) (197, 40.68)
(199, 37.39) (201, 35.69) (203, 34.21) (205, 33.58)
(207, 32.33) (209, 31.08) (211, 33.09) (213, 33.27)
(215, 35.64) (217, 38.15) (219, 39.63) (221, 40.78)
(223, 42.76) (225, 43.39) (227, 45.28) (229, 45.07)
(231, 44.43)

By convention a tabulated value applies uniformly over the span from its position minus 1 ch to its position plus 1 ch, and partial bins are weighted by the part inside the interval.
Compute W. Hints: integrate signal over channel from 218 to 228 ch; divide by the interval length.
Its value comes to 42.4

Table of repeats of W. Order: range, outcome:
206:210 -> 31.7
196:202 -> 37.9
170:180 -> 43.1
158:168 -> 43.4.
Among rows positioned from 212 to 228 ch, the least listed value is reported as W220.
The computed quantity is 33.27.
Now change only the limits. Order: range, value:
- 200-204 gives 34.21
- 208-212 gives 31.08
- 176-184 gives 41.54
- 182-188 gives 41.86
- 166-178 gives 41.12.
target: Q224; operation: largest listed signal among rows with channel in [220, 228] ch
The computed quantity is 45.28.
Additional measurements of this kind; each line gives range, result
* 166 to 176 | 44.63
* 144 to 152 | 46.12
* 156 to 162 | 44.02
